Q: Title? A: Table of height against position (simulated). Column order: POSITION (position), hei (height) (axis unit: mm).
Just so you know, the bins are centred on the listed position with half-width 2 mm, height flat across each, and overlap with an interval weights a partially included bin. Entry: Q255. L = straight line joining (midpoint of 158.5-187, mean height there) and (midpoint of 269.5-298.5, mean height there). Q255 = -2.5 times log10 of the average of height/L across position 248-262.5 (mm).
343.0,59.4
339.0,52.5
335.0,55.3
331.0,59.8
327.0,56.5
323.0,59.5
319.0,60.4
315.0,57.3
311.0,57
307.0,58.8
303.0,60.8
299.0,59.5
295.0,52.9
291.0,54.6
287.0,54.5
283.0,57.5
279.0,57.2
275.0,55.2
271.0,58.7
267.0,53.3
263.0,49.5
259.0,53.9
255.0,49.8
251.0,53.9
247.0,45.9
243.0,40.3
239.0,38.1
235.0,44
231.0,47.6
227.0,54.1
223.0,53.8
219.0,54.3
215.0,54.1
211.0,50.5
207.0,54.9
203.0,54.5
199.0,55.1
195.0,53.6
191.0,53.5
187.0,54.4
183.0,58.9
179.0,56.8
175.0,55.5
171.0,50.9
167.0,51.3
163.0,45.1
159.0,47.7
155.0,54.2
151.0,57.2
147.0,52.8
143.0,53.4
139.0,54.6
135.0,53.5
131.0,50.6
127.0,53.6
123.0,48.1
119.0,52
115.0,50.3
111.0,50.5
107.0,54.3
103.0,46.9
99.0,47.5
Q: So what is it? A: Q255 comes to 0.07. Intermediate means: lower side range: 52.7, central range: 51.8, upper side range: 55.9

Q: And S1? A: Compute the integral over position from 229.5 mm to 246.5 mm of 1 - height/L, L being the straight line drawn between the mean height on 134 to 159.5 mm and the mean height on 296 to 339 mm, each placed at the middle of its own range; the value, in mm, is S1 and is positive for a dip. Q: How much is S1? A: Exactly 4.1 mm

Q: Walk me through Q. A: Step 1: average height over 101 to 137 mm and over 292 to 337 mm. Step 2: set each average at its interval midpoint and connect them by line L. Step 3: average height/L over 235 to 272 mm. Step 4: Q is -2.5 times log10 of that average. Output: 0.15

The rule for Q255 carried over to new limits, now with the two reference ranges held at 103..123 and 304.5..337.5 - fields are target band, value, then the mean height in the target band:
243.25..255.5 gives 0.148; 48.5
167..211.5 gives -0.018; 54.4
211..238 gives 0.081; 50.8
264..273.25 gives 0.019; 55.3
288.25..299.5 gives 0.039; 55.1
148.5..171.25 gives 0.029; 51.1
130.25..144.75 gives -0.030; 53.2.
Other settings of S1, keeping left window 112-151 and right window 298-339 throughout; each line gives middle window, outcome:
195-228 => 0.6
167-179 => 0.0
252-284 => 1.3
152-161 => 0.2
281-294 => 0.4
